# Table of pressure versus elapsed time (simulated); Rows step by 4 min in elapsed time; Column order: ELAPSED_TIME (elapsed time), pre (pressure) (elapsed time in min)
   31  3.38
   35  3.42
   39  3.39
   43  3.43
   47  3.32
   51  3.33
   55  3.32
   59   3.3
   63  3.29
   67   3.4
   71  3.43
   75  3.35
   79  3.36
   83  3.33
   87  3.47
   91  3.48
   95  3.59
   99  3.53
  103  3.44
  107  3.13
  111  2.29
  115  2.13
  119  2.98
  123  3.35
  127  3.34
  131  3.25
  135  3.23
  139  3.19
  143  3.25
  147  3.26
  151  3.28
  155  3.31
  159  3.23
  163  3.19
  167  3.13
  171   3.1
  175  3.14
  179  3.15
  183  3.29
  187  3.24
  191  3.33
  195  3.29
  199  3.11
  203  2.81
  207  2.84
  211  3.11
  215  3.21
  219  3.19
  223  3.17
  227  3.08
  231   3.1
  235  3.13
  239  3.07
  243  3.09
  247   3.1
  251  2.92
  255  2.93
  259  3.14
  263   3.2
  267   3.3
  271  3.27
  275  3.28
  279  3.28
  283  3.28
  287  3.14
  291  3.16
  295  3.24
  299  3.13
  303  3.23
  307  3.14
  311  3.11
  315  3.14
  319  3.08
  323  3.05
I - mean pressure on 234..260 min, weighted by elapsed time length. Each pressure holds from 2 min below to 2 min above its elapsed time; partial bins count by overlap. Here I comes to 3.05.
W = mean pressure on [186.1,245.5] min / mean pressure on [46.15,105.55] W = 0.92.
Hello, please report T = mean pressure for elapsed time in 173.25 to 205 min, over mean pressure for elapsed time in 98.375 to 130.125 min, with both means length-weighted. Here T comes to 1.05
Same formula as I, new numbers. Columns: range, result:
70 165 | 3.22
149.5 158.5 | 3.28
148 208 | 3.17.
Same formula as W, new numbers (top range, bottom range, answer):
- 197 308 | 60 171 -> 0.97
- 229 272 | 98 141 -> 1.01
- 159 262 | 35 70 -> 0.93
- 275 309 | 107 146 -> 1.06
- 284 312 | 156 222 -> 1.01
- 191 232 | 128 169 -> 0.96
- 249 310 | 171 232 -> 1.01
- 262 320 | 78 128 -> 1.01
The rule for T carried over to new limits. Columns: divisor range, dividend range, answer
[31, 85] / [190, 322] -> 0.93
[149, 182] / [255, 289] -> 1.01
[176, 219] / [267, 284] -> 1.04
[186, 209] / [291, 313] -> 1.02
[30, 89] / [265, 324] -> 0.95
